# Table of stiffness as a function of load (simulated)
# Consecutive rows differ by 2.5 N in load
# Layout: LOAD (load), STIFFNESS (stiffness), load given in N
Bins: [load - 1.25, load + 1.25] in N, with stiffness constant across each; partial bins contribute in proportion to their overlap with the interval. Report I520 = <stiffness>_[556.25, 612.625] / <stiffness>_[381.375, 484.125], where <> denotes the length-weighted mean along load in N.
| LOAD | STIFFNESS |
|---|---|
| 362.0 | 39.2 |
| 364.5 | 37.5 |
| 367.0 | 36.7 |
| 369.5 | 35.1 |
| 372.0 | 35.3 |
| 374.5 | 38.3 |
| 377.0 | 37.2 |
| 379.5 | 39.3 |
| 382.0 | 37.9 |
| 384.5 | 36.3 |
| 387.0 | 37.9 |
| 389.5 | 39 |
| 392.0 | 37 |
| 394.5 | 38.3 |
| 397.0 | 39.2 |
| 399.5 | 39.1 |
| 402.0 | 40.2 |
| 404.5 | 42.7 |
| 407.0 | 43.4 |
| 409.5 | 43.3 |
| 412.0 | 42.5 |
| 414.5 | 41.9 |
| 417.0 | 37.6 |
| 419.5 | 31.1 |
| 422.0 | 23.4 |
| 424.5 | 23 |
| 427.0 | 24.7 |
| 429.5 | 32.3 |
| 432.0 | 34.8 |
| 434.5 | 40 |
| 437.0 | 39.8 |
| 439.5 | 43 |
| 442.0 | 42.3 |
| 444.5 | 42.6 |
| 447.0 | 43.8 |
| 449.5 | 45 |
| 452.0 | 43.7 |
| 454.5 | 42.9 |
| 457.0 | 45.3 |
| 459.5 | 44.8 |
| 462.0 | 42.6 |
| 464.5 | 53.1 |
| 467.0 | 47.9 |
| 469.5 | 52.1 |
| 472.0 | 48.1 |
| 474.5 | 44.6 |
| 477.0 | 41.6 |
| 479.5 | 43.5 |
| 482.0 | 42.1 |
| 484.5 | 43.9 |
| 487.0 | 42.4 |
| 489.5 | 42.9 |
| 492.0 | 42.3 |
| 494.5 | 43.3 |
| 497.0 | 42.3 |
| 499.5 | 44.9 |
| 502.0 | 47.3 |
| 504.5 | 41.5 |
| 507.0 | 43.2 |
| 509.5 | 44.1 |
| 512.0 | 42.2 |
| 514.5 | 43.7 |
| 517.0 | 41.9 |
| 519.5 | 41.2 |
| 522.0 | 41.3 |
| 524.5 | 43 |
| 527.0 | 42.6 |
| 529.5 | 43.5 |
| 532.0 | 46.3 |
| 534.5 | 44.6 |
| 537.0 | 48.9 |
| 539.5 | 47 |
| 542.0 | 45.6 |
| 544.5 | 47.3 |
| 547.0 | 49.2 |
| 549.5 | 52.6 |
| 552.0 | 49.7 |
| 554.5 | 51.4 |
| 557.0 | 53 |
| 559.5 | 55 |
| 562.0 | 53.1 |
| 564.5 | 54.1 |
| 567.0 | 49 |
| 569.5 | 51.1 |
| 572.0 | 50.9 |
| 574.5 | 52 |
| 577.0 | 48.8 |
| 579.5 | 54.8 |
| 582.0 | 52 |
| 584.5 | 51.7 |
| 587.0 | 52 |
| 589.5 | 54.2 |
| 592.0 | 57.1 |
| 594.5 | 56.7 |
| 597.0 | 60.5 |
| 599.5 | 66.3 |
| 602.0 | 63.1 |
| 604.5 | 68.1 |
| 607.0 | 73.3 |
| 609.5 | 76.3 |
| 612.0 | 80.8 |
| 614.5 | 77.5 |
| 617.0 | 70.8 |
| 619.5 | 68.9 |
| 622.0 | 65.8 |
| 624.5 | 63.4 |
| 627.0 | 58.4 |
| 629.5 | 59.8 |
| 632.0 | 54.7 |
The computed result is 1.4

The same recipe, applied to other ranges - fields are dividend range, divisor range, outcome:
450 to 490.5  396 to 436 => 1.25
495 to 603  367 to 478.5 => 1.24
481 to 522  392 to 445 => 1.15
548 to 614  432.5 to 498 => 1.31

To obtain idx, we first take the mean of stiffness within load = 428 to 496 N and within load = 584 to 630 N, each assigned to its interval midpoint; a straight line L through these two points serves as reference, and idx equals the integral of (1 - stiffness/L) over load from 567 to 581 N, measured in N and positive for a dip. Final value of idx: 2.0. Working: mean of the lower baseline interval 43.3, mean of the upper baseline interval 64.7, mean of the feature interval 51.3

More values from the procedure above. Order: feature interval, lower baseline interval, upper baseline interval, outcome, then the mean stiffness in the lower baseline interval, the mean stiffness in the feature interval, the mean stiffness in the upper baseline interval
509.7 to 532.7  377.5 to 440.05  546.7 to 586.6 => 2.3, 37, 42.8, 51.8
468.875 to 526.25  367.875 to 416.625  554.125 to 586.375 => 3.9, 39.1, 43.5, 52.1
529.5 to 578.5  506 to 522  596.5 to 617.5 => 4.4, 42.6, 49.8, 71.1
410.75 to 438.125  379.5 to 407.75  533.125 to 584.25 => 5.0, 39.1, 33.7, 50.5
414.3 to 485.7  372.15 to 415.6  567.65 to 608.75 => 6.4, 39.5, 40.7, 57.2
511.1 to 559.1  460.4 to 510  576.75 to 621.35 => 6.1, 44.7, 46.2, 63.3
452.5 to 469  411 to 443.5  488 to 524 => -3.3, 35.1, 46.3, 43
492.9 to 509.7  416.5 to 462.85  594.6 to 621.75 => 2.0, 38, 43.8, 69.8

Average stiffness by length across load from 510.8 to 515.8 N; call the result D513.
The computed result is 42.9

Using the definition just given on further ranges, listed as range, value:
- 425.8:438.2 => 34.3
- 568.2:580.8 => 51.5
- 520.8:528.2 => 42.3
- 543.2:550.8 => 49.7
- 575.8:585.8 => 51.8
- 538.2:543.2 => 46.3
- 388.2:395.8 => 38.1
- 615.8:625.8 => 67.2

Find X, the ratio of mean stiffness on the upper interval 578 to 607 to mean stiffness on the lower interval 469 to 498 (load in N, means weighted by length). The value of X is 1.33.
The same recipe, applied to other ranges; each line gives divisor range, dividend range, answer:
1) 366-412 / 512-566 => 1.22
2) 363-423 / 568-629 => 1.62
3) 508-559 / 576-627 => 1.37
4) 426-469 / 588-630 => 1.57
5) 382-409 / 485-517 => 1.10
